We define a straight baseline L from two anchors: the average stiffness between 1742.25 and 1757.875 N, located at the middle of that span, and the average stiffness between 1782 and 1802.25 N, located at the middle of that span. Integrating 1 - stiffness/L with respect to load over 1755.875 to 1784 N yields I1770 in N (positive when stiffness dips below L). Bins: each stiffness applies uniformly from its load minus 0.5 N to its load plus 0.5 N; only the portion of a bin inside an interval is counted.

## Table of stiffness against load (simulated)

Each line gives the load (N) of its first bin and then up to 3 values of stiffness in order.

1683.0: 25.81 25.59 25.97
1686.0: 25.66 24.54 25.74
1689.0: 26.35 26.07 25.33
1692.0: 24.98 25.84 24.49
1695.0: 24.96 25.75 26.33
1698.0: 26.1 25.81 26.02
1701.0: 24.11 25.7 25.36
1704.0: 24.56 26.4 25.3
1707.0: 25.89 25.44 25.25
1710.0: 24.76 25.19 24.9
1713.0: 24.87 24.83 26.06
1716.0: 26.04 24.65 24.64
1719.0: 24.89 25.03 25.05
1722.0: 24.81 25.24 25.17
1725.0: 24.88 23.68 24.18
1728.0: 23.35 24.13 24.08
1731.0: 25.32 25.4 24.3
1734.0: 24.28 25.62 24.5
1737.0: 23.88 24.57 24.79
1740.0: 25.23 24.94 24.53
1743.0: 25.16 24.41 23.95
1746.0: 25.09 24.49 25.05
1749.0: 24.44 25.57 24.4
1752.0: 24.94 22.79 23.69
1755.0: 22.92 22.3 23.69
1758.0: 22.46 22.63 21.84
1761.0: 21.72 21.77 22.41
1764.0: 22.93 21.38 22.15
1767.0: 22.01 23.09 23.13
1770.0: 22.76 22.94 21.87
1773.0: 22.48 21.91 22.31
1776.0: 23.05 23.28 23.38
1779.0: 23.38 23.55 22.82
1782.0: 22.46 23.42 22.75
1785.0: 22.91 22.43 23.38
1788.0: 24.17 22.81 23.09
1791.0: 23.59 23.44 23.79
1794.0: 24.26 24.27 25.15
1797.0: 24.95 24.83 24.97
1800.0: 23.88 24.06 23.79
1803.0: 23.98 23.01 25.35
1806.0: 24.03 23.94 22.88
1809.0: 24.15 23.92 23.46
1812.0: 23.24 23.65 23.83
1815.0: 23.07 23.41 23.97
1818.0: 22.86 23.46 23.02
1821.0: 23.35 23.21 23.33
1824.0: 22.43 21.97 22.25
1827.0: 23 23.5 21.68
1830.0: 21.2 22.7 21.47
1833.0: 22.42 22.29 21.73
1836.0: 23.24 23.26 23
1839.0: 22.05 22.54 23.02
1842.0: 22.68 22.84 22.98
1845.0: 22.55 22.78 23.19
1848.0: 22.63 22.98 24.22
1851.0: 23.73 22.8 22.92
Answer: 1.6 N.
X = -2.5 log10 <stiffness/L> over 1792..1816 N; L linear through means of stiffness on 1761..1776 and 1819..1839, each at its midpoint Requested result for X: -0.07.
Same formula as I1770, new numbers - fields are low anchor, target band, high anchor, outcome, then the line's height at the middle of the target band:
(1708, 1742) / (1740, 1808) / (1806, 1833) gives 1.2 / 23.9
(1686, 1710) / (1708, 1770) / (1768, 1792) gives 0.2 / 24.2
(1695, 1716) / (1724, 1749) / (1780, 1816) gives 0.3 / 24.9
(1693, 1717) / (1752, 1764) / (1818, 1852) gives 0.8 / 24.3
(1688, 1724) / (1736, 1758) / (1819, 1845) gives 0.2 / 24.5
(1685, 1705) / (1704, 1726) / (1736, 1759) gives -0.1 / 25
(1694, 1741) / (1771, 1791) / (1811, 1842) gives 0.7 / 23.7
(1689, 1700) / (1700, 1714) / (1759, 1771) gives -0.1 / 25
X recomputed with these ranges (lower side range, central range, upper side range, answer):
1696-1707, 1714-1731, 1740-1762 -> 0.004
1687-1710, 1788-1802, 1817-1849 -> -0.027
